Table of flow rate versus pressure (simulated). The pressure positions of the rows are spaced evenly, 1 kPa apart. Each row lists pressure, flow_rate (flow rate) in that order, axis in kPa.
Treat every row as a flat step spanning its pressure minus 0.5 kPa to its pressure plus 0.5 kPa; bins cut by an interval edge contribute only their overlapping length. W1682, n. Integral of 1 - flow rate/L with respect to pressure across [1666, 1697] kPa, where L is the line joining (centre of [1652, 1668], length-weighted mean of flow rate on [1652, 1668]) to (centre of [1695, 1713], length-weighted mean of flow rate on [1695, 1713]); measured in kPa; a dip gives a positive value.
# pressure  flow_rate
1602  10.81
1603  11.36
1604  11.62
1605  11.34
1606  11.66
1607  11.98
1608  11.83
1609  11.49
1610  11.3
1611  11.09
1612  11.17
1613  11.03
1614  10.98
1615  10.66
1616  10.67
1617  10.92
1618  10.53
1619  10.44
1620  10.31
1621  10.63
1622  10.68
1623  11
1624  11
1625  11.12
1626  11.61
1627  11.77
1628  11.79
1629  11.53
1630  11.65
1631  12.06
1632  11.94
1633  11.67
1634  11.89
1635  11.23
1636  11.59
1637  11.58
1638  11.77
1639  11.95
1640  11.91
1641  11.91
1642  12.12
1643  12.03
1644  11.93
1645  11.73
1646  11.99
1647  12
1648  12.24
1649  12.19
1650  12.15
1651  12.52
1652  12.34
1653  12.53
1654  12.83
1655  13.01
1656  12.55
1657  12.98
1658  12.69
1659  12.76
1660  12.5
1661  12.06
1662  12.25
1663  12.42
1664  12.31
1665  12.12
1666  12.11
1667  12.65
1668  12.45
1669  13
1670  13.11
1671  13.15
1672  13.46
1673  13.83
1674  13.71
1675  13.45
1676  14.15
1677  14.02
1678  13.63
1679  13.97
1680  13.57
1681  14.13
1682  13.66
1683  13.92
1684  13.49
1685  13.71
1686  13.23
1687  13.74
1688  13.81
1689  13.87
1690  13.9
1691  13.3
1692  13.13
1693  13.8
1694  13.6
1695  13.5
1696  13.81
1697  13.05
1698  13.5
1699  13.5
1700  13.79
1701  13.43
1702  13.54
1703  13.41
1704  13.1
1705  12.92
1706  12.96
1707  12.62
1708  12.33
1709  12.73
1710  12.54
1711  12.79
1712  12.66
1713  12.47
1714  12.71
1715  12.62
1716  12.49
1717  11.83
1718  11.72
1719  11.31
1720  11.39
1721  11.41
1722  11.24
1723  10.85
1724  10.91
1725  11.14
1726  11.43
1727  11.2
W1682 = -1.8 kPa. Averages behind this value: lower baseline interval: 12.5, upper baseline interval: 13.1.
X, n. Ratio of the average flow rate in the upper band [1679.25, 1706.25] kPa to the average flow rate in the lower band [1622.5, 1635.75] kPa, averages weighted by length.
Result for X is 1.17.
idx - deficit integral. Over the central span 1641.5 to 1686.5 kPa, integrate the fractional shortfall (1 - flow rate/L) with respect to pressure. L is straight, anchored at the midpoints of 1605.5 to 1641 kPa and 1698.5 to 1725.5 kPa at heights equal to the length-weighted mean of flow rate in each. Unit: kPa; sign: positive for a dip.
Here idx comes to -3.9 kPa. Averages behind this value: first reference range 11.3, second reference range 12.4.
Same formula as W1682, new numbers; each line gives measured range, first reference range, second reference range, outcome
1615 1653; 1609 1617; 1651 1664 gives 0.55 kPa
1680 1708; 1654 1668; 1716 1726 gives -3.75 kPa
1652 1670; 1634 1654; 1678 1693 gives 0.19 kPa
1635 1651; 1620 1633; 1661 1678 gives 0.08 kPa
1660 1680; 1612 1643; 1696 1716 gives -1.32 kPa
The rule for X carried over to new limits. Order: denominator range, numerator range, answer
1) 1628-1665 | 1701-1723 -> 1.02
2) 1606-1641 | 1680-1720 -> 1.16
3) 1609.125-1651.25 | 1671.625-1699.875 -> 1.19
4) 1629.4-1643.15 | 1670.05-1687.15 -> 1.16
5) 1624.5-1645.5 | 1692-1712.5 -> 1.12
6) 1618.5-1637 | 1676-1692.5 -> 1.21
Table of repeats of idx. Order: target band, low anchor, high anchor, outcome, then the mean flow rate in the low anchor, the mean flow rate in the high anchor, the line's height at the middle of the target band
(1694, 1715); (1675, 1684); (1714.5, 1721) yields -0.9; 13.8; 11.9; 12.5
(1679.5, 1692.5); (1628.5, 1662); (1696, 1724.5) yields -1.3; 12.1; 12.5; 12.4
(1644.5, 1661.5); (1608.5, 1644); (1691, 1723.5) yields -0.9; 11.4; 12.7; 11.8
